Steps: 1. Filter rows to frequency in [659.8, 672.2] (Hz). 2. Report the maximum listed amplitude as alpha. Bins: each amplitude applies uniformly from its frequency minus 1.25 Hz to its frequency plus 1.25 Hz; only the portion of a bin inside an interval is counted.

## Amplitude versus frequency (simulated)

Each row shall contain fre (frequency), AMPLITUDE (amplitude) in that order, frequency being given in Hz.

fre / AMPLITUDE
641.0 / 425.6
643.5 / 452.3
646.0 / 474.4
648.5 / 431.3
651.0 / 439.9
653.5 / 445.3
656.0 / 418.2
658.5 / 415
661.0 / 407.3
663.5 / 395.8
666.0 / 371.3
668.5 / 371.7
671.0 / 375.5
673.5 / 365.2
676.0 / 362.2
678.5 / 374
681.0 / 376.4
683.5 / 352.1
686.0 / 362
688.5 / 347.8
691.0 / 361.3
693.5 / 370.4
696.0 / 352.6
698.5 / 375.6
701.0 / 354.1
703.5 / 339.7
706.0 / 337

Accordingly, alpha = 407.3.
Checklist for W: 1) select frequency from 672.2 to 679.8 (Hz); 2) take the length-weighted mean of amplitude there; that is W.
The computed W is 367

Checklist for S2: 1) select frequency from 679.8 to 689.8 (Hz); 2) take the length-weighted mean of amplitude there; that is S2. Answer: 359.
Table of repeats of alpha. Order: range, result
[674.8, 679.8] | 374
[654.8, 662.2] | 418.2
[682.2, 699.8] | 375.6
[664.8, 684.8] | 376.4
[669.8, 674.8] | 375.5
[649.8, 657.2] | 445.3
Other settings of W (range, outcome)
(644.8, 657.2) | 442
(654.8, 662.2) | 414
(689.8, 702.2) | 363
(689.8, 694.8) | 366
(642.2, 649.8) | 452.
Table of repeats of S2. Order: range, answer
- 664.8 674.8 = 371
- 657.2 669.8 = 392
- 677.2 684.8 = 367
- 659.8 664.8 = 401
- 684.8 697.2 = 359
